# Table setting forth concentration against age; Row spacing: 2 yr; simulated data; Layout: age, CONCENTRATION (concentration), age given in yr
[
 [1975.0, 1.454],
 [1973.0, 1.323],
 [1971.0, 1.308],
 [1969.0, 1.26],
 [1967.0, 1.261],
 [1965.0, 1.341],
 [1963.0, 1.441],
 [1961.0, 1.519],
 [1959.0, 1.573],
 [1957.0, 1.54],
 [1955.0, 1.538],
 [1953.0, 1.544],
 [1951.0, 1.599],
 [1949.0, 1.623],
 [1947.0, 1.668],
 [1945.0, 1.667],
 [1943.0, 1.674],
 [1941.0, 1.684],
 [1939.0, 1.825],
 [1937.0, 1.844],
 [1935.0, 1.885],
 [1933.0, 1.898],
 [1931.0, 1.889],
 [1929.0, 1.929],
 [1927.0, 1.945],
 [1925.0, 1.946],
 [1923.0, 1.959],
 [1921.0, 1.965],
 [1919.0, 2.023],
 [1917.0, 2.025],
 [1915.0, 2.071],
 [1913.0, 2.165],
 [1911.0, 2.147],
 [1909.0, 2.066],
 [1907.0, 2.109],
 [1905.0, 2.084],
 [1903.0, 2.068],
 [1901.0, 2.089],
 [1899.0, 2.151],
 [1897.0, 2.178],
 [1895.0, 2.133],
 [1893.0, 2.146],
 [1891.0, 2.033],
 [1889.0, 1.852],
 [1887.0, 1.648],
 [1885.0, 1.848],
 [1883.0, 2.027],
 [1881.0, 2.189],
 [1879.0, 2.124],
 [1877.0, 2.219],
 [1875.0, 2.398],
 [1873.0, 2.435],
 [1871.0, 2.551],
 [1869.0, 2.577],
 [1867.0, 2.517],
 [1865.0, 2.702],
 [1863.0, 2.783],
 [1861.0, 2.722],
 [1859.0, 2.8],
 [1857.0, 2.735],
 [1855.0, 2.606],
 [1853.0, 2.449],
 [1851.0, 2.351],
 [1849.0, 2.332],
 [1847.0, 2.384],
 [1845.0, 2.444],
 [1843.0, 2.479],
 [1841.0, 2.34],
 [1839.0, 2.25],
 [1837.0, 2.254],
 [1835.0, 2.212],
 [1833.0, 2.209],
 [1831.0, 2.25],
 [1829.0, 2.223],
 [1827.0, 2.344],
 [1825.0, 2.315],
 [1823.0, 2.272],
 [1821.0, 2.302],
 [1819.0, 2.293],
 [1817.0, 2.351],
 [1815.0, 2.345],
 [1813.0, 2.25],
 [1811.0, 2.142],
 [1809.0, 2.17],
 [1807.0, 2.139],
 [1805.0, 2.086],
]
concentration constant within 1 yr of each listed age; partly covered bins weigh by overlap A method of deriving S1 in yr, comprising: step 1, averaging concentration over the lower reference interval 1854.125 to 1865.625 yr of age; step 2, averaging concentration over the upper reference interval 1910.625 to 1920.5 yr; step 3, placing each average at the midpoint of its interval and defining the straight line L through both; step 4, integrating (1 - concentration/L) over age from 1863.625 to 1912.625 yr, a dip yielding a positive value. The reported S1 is 4.34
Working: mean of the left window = 2.73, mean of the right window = 2.08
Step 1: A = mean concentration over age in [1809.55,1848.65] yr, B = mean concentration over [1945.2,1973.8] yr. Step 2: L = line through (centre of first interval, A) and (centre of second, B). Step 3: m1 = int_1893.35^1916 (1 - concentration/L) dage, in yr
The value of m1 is -3.7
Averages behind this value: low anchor 2.3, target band 2.12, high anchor 1.47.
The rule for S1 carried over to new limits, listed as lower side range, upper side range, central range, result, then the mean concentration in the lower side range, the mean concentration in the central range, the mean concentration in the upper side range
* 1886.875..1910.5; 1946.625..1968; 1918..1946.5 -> -1.90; 2.06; 1.86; 1.51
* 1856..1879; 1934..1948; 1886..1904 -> 1.77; 2.57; 2.03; 1.75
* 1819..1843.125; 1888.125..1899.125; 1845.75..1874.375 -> -4.94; 2.28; 2.56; 2.08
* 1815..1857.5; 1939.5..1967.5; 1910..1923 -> -1.80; 2.35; 2.06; 1.56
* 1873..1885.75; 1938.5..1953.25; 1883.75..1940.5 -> -2.50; 2.16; 1.99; 1.66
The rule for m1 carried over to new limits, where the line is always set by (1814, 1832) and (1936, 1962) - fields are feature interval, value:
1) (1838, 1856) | -1.9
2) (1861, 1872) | -3.0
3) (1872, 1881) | -1.2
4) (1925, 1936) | -1.1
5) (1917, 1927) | -1.1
